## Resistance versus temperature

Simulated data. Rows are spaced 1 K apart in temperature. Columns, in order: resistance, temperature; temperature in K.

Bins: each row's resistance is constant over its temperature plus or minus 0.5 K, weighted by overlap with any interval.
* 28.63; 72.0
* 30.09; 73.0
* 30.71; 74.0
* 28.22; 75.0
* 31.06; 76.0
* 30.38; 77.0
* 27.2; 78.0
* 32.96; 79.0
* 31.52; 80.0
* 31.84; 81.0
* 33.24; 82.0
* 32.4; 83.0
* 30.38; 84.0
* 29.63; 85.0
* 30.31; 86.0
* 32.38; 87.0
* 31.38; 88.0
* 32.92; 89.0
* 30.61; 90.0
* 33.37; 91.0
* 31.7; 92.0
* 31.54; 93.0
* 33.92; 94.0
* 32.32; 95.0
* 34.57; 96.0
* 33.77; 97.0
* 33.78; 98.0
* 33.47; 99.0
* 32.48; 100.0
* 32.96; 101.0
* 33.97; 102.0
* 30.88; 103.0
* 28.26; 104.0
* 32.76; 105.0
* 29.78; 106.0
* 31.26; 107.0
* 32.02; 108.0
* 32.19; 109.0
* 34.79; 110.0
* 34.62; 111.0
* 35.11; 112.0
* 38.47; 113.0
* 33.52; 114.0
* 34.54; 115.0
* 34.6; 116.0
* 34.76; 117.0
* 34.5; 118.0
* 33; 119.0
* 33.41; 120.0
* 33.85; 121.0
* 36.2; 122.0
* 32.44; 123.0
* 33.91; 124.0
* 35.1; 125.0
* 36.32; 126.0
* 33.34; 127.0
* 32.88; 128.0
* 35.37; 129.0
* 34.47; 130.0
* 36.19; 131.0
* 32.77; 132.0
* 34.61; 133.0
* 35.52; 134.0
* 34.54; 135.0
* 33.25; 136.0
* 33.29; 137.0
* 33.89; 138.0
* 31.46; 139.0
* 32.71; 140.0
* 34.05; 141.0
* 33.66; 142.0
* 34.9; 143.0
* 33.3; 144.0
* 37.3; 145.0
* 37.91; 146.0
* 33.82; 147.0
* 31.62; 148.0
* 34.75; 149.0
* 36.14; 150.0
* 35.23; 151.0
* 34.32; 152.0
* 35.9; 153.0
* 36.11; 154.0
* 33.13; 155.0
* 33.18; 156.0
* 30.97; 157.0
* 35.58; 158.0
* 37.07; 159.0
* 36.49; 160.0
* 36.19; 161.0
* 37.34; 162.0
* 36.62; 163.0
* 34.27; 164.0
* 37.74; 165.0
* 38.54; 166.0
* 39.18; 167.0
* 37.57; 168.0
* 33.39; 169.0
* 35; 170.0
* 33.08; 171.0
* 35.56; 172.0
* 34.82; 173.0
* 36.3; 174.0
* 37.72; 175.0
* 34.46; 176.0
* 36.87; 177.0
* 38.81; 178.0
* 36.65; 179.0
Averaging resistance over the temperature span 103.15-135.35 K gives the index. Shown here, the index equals 33.9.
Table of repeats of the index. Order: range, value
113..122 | 34.4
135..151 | 34.2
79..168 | 33.9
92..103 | 33.1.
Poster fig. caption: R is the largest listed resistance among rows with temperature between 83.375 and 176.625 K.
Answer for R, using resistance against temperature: 39.18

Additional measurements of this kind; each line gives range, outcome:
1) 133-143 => 35.52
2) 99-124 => 38.47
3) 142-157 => 37.91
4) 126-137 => 36.32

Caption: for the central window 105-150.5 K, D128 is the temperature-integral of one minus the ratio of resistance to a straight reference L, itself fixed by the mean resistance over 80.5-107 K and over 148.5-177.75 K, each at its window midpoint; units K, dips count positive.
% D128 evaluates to -0.4 K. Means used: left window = 32.1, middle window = 34.1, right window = 35.7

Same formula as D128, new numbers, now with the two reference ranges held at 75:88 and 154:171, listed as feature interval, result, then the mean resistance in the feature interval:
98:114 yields -0.24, 32.9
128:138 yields -0.10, 34.3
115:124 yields -0.24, 34.1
